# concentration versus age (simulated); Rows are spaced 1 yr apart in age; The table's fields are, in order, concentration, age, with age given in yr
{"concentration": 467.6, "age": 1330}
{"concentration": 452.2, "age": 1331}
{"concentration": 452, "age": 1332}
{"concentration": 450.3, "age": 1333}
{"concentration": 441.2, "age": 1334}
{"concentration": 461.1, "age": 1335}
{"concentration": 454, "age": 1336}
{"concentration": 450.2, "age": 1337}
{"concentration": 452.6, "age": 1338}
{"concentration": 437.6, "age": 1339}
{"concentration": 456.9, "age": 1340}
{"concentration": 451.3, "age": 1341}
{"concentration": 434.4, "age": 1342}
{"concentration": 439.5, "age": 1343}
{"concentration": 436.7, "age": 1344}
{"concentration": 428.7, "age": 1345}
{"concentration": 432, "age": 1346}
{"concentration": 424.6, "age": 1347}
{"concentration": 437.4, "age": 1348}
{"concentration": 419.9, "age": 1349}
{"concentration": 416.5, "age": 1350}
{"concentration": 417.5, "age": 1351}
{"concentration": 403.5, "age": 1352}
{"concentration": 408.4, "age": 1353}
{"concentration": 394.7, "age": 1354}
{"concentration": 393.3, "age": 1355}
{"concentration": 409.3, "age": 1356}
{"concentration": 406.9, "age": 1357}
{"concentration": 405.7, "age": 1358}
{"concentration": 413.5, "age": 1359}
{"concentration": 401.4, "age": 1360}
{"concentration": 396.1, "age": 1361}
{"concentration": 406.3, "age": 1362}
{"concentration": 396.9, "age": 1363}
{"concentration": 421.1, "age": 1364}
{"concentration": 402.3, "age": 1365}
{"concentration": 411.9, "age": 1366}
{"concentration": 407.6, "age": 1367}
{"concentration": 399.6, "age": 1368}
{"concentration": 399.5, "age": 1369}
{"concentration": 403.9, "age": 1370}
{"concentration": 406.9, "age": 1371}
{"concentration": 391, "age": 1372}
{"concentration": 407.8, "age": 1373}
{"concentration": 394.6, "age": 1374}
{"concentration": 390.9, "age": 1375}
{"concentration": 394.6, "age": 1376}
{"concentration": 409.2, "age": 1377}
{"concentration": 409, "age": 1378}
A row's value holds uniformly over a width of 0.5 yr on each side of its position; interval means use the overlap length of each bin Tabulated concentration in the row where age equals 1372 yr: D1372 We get 391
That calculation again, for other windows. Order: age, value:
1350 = 416.5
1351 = 417.5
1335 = 461.1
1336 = 454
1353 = 408.4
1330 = 467.6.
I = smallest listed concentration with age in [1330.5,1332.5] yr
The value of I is 452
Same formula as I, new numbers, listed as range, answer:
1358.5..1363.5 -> 396.1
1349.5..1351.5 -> 416.5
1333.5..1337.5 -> 441.2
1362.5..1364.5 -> 396.9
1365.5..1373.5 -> 391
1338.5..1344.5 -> 434.4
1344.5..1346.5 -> 428.7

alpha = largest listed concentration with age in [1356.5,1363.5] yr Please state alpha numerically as 413.5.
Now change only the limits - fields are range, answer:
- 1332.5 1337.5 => 461.1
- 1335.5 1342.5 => 456.9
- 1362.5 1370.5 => 421.1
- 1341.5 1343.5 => 439.5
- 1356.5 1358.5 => 406.9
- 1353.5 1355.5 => 394.7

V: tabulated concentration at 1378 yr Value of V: 409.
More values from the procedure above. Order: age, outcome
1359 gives 413.5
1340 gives 456.9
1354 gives 394.7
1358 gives 405.7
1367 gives 407.6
